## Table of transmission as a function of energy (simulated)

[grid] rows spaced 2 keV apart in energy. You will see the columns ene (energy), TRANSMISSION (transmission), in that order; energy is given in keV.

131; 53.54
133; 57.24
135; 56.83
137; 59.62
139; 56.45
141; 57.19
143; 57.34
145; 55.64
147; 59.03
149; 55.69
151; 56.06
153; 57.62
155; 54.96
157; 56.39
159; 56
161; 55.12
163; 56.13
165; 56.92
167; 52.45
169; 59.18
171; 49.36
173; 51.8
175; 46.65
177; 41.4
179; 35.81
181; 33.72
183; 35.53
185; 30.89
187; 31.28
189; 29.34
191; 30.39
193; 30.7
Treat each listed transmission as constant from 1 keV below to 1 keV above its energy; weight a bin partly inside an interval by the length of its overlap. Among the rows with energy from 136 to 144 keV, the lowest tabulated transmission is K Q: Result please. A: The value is 56.45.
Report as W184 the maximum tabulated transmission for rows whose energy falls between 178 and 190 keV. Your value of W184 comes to 35.81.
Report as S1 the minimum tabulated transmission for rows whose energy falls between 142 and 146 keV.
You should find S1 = 55.64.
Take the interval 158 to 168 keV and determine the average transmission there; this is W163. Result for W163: 55.3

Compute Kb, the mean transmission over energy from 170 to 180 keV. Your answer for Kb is 45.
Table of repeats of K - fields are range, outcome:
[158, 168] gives 52.45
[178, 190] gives 29.34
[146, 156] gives 54.96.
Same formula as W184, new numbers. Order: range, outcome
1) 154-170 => 59.18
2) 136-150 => 59.62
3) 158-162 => 56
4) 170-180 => 51.8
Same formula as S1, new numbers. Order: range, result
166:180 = 35.81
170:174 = 49.36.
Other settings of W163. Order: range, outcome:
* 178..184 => 35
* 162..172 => 54.8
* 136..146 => 57.2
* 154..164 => 55.7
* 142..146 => 56.5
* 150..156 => 56.2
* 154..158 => 55.7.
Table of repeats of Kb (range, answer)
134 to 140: 57.6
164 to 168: 54.7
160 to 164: 55.6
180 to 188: 32.9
